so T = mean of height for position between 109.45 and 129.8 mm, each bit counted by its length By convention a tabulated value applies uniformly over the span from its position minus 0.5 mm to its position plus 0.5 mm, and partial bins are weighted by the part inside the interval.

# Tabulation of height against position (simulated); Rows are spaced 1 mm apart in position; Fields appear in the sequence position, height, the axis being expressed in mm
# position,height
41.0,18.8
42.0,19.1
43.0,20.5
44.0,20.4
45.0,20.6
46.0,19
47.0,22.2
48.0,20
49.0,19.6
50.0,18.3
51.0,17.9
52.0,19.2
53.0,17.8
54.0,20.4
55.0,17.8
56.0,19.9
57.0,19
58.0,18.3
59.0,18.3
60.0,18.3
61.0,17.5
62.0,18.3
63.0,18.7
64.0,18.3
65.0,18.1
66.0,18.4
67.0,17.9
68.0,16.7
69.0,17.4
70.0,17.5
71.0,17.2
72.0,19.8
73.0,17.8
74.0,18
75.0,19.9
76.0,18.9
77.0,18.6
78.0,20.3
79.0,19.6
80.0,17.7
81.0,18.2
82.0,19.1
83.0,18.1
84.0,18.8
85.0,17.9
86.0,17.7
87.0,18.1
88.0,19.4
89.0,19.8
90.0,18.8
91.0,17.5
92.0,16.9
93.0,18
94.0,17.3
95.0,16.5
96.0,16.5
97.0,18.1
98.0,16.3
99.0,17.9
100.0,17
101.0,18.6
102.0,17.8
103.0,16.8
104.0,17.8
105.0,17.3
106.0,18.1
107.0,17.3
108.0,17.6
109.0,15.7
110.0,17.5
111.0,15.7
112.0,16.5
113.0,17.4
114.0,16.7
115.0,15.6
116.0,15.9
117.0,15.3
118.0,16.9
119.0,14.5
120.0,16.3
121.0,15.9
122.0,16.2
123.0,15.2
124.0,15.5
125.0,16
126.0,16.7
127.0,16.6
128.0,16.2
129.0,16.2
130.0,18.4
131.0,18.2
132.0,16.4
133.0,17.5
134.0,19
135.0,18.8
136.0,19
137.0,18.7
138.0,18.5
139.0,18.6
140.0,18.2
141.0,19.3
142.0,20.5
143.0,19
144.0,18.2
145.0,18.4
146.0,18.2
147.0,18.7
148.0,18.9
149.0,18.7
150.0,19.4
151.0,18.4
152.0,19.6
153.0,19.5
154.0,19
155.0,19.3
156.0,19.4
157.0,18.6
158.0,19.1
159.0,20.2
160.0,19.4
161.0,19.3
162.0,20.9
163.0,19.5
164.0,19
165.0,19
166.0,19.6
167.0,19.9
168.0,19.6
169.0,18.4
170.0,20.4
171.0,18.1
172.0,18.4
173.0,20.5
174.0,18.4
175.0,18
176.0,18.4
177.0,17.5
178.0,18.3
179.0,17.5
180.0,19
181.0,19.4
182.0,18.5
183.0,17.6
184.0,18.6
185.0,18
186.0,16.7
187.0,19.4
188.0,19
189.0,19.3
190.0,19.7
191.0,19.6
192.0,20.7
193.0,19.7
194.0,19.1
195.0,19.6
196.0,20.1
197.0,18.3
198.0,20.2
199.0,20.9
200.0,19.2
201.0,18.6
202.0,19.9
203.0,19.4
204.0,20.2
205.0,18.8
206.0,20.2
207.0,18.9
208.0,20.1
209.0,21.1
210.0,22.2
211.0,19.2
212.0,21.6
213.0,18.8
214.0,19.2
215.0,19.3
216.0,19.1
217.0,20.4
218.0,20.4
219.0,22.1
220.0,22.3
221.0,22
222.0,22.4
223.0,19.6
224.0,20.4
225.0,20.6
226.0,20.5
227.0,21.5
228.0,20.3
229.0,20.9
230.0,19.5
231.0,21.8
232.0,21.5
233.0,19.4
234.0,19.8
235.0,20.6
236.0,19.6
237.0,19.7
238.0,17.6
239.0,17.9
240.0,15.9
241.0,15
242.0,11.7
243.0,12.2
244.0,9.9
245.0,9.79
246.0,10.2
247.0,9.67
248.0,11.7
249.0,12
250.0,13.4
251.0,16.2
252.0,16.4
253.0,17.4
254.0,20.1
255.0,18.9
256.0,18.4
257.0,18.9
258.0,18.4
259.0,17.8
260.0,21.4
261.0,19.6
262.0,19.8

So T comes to 16.2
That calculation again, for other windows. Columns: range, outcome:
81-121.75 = 17.3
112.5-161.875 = 17.9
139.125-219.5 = 19.3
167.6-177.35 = 18.8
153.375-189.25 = 18.9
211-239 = 20.3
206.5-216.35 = 20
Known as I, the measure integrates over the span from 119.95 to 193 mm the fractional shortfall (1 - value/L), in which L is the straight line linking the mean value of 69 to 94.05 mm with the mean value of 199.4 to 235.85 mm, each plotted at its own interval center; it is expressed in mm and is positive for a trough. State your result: 3.6 mm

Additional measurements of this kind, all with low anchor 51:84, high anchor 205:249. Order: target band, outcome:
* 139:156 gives -0.5 mm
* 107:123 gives 1.9 mm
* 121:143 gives 1.0 mm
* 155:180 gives -0.8 mm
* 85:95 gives 0.2 mm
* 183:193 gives -0.3 mm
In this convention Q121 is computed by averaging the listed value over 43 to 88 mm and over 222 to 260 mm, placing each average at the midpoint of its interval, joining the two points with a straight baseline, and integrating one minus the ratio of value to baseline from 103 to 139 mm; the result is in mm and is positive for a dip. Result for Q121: 2.64 mm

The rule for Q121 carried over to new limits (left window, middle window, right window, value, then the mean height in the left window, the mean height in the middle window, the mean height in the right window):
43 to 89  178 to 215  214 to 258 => -2.7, 18.7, 19.4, 17.9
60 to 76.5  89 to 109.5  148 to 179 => 1.1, 18.2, 17.4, 19.1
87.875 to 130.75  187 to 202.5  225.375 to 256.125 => -2.6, 16.9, 19.6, 16.8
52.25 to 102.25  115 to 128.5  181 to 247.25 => 1.8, 18.2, 15.9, 18.9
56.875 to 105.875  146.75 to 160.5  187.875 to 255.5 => -0.6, 18.1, 19.2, 18.6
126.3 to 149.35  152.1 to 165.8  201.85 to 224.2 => -0.4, 18.3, 19.4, 20.3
